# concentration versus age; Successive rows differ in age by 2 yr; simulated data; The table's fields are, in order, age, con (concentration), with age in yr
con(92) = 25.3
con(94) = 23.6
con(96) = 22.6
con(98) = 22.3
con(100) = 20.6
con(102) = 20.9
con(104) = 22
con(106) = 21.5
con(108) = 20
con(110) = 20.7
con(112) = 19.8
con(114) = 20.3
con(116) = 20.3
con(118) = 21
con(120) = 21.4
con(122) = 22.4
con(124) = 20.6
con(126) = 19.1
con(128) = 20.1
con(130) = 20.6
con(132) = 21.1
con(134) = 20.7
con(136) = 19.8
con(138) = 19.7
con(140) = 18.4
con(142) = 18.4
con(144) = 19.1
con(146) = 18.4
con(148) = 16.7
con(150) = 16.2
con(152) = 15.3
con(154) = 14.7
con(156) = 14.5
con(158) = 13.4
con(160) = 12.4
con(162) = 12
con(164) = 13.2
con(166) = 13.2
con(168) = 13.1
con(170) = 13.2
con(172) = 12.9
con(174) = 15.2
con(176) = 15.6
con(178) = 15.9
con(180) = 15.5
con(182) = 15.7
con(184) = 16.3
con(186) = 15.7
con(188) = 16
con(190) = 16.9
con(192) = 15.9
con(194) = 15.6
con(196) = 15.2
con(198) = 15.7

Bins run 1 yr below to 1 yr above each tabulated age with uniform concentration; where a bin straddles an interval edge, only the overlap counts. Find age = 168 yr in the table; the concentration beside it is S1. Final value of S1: 13.1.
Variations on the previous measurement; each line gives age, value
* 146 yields 18.4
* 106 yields 21.5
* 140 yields 18.4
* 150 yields 16.2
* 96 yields 22.6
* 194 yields 15.6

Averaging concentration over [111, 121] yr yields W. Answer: 20.6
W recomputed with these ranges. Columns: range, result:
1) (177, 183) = 15.7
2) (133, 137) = 20.2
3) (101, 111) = 21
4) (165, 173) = 13.1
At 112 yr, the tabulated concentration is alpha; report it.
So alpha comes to 19.8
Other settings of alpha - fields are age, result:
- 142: 18.4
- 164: 13.2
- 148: 16.7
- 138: 19.7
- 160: 12.4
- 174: 15.2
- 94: 23.6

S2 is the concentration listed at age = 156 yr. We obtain 14.5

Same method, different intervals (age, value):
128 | 20.1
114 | 20.3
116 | 20.3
